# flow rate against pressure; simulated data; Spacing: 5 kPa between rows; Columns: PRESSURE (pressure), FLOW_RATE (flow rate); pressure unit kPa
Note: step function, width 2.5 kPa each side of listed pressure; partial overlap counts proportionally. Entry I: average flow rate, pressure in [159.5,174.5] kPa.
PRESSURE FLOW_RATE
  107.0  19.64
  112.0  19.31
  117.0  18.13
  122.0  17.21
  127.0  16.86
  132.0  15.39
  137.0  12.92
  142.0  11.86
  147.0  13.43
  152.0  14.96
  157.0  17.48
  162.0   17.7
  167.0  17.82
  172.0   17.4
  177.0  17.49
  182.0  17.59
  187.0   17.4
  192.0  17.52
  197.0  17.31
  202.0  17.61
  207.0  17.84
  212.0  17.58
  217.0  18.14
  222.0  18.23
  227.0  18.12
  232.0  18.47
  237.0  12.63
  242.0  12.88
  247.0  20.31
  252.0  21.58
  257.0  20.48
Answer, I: 17.6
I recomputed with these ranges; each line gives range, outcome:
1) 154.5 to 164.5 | 17.6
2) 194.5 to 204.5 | 17.5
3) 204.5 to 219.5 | 17.9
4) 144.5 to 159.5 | 15.3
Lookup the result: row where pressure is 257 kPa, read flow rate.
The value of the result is 20.48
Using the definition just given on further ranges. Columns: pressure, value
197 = 17.31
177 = 17.49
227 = 18.12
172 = 17.4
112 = 19.31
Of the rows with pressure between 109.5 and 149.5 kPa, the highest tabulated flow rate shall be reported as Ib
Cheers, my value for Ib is 19.31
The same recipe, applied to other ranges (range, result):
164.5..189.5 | 17.82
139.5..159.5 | 17.48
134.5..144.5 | 12.92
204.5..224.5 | 18.23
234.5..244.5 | 12.88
